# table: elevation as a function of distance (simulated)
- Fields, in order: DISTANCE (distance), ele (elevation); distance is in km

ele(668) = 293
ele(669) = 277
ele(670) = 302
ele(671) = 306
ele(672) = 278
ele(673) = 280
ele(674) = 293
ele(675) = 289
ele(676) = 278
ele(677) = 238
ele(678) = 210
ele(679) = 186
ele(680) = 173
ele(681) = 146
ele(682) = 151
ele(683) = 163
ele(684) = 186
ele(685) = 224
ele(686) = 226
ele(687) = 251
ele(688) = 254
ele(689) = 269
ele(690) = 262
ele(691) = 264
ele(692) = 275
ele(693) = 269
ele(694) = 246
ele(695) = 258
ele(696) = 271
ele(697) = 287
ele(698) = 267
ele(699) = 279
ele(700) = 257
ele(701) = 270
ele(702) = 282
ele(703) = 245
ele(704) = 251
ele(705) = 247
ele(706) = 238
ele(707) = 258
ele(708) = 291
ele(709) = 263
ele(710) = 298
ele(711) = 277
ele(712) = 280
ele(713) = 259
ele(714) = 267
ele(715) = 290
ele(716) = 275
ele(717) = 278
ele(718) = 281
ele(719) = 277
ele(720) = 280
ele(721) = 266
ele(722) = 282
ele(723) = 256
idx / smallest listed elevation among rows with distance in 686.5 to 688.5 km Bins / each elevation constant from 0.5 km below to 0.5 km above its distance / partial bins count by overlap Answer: 251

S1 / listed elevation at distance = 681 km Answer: 146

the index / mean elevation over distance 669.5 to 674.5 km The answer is 292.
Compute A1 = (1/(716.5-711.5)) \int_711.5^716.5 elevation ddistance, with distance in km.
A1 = 274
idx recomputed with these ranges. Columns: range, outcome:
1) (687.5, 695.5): 246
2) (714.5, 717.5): 275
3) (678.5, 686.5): 146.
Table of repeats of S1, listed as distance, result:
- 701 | 270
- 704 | 251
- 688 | 254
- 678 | 210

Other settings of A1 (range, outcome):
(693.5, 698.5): 266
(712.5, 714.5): 263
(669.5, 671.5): 304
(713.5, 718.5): 278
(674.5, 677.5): 268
